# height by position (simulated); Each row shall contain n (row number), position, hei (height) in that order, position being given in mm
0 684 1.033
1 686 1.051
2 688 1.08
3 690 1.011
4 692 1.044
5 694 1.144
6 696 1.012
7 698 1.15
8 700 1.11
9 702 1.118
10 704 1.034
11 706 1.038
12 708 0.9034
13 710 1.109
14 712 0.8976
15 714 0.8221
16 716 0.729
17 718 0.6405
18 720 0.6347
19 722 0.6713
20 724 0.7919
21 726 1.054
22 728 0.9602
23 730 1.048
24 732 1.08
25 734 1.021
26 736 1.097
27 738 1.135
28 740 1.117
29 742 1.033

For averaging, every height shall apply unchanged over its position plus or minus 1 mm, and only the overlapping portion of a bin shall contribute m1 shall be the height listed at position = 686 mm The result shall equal 1.051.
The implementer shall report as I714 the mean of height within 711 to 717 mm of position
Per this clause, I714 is 0.816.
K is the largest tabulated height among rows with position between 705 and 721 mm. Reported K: 1.109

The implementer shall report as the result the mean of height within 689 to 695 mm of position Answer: 1.07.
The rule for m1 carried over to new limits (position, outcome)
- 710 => 1.109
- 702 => 1.118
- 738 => 1.135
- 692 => 1.044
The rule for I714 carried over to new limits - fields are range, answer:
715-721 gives 0.668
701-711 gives 1.04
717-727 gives 0.758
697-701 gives 1.13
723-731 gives 0.964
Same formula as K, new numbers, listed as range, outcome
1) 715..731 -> 1.054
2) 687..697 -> 1.144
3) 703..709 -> 1.038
